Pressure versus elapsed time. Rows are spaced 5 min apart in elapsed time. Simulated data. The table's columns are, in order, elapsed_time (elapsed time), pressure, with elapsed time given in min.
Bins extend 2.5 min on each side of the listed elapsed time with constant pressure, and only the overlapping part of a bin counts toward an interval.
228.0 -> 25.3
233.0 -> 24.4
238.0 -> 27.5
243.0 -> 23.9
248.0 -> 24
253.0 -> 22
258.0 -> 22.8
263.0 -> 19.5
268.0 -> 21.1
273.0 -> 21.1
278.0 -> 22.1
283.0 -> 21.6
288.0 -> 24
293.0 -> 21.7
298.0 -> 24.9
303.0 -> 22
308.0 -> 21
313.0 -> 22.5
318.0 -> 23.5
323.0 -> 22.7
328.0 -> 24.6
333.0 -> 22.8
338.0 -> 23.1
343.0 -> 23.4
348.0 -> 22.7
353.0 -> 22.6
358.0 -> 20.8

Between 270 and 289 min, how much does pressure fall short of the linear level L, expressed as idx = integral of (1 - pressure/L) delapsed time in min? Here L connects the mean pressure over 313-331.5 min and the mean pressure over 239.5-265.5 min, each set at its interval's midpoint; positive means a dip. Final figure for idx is 0.8 min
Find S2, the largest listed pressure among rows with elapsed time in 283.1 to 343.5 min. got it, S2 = 24.9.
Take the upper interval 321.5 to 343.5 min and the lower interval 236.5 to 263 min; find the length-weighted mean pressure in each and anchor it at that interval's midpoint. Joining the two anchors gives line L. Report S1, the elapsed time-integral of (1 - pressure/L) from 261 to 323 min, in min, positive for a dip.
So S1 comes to 3.39 min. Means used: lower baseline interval 23.5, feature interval 22.1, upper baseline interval 23.3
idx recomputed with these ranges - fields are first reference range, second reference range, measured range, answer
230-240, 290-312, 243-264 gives 2.0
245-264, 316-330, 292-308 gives 0.3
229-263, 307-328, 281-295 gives 0.4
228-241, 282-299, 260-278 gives 2.4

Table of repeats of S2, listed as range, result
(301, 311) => 22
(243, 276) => 24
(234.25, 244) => 27.5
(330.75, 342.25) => 23.1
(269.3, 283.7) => 22.1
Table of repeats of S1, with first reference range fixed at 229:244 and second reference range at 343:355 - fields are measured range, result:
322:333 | -0.1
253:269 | 2.3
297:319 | 1.1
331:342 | 0.0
